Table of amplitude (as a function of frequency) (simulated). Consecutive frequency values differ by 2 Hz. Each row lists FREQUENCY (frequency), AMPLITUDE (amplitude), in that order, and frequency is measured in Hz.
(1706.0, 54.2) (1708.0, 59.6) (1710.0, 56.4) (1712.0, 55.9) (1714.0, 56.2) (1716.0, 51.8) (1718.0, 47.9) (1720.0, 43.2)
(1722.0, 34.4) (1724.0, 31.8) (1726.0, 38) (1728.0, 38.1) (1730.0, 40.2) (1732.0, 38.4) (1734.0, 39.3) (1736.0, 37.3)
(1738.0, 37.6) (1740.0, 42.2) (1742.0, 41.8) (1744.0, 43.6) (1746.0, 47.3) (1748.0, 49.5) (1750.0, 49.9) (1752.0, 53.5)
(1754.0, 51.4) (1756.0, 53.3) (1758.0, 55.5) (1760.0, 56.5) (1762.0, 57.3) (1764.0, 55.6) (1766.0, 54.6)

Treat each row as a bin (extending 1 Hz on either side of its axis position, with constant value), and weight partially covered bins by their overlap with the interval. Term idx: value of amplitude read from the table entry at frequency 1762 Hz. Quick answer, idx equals 57.3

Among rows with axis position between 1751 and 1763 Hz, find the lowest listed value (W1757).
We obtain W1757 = 51.4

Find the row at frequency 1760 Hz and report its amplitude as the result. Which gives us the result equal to 56.5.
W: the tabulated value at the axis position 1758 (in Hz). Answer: 55.5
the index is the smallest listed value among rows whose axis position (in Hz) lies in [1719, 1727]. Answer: 31.8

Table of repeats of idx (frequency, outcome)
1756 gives 53.3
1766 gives 54.6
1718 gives 47.9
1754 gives 51.4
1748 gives 49.5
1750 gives 49.9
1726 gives 38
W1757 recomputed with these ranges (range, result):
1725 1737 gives 37.3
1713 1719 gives 47.9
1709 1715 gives 55.9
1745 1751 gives 47.3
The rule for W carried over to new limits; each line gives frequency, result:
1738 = 37.6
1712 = 55.9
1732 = 38.4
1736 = 37.3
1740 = 42.2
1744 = 43.6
